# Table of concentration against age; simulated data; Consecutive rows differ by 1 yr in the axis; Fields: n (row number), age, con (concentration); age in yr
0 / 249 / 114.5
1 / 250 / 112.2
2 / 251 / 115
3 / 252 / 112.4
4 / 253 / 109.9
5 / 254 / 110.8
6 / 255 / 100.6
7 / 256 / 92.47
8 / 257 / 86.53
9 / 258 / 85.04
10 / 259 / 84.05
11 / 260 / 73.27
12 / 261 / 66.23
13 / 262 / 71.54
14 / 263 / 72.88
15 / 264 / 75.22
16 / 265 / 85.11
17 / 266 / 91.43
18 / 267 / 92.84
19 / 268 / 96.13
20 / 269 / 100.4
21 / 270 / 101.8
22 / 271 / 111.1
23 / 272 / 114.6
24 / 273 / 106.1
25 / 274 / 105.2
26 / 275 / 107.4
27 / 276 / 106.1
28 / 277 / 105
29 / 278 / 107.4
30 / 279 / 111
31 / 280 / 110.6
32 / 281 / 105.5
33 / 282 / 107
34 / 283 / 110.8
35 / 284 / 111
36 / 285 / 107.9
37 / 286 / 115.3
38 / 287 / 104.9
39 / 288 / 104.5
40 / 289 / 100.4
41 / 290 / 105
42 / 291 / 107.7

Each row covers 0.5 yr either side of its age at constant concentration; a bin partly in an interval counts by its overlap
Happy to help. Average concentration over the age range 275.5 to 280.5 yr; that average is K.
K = 108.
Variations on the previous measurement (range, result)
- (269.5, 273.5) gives 108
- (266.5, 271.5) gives 100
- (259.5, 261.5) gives 69.8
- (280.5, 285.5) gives 108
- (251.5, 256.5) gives 105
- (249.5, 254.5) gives 112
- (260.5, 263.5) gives 70.2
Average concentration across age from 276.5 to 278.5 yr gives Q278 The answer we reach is 106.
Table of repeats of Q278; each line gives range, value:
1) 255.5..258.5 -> 88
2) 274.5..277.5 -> 106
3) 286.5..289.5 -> 103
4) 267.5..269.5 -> 98.3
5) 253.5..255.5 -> 106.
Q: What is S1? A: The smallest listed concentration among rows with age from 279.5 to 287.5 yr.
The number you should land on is 104.9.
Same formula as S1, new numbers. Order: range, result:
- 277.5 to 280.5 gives 107.4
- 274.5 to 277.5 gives 105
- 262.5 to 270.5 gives 72.88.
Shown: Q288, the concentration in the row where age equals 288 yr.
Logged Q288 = 104.5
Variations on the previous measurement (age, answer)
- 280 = 110.6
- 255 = 100.6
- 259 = 84.05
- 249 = 114.5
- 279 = 111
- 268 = 96.13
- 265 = 85.11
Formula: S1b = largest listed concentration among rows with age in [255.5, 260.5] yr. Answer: 92.47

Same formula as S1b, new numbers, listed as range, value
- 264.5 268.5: 96.13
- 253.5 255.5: 110.8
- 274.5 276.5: 107.4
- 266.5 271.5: 111.1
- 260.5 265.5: 85.11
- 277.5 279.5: 111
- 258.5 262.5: 84.05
